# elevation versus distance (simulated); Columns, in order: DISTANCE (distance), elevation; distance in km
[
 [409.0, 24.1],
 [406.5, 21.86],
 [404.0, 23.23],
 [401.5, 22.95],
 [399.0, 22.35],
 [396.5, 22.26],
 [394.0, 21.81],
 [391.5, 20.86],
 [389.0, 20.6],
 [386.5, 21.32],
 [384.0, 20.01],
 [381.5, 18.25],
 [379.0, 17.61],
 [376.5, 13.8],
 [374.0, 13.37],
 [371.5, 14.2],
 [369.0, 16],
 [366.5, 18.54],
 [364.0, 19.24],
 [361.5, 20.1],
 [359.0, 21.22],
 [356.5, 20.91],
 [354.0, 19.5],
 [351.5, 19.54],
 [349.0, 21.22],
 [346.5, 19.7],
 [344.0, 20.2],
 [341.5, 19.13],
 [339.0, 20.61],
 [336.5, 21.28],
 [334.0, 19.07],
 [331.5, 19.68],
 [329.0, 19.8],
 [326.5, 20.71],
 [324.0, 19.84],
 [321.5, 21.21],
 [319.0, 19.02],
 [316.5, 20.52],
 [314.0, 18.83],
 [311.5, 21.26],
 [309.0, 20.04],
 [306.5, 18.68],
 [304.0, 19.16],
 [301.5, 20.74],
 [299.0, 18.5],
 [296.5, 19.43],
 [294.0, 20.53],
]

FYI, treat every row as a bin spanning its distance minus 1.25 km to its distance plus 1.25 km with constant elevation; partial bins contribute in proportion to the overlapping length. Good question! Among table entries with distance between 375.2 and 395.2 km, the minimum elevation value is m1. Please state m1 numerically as 13.8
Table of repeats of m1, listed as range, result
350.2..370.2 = 16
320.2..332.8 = 19.68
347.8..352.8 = 19.54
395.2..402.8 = 22.26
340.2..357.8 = 19.13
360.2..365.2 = 19.24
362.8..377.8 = 13.37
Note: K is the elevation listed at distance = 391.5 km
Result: 20.86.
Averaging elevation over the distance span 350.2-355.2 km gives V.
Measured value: 19.5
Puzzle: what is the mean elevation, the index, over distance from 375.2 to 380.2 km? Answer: 15.7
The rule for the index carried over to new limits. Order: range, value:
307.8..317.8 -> 20.2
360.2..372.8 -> 17.6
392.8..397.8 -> 22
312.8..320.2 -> 19.5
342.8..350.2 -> 20.4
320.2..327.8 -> 20.6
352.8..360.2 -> 20.5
